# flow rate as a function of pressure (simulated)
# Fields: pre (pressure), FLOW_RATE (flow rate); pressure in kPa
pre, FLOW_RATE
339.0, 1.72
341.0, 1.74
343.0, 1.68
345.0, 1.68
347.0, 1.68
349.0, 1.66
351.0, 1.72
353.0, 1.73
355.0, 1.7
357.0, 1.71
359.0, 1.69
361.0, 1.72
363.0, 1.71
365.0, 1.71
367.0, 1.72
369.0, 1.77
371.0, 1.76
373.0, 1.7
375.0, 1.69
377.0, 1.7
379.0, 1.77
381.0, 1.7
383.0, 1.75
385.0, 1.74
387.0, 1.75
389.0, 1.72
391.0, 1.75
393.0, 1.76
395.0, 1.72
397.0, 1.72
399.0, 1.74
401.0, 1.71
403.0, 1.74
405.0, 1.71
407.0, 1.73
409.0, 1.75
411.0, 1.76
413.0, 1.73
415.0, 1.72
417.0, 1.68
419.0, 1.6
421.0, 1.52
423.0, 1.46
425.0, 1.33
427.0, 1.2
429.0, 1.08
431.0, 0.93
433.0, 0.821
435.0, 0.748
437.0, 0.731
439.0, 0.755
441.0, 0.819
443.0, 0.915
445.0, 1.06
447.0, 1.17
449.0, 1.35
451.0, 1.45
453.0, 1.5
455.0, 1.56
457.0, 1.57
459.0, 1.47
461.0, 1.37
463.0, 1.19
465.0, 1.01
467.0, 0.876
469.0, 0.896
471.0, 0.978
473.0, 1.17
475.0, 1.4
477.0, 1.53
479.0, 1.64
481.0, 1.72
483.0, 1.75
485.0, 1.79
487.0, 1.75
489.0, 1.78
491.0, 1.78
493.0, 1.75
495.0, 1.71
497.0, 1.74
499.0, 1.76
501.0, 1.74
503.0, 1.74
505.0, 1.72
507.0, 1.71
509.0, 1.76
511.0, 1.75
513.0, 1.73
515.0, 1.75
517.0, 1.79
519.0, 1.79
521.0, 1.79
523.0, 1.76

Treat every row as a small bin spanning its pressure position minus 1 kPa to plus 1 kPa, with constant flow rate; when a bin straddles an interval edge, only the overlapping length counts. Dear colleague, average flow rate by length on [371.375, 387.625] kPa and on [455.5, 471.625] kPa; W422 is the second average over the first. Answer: 0.7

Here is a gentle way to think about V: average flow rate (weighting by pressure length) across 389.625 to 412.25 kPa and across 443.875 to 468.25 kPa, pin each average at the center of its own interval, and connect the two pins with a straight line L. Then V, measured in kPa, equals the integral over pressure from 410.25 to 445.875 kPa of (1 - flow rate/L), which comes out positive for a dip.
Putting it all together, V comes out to 7.5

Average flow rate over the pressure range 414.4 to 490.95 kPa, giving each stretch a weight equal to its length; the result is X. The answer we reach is 1.3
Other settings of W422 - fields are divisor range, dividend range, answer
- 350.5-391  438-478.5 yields 0.70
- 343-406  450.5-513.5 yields 0.90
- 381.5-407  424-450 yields 0.57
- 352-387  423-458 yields 0.65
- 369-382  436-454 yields 0.63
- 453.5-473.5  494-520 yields 1.43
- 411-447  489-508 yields 1.45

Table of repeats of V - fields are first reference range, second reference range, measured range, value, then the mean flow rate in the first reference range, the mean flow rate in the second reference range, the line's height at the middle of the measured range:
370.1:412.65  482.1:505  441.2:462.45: 5.2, 1.73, 1.75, 1.74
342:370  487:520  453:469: 4.2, 1.71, 1.75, 1.74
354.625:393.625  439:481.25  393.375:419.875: -3.0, 1.73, 1.25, 1.55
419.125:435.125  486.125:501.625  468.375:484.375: 2.0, 1.18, 1.75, 1.6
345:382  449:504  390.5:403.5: -0.7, 1.71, 1.5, 1.65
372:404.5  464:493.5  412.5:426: 0.5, 1.73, 1.45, 1.63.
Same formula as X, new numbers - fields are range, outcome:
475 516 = 1.72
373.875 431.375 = 1.63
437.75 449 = 0.975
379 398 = 1.74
